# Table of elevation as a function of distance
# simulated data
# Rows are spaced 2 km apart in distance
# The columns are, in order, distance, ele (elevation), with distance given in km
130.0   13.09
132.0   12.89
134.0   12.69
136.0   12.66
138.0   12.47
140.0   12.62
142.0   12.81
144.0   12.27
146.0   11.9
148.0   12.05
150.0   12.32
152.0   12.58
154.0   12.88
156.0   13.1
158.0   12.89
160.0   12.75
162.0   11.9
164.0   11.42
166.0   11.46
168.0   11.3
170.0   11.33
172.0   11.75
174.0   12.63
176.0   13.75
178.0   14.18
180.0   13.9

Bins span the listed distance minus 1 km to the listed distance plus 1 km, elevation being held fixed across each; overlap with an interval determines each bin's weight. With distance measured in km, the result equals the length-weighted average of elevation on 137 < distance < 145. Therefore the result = 12.5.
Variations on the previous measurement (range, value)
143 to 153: 12.2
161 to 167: 11.6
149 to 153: 12.4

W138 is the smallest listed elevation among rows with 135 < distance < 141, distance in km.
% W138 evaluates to 12.47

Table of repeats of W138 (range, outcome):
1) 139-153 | 11.9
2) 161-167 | 11.42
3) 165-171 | 11.3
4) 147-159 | 12.05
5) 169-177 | 11.33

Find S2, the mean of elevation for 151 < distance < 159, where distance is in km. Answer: 12.9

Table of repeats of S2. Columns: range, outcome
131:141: 12.7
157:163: 12.5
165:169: 11.4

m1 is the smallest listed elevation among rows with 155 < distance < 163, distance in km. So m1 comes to 11.9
